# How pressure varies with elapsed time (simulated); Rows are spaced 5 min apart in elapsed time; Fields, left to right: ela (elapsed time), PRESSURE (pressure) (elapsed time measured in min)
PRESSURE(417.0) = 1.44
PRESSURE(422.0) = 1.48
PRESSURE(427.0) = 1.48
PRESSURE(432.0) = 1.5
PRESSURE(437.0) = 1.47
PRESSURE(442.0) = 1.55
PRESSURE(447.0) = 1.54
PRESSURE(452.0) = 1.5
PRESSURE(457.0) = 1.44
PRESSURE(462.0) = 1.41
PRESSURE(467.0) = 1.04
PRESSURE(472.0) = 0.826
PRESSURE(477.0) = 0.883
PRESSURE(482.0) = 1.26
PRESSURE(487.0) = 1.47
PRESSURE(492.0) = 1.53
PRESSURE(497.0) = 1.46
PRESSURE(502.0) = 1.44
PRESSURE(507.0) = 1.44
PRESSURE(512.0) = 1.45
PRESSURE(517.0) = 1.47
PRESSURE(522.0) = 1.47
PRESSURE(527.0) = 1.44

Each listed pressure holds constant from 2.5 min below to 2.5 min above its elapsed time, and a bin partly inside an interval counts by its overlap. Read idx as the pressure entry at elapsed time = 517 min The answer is 1.47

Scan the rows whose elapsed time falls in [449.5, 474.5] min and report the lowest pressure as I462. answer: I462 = 0.826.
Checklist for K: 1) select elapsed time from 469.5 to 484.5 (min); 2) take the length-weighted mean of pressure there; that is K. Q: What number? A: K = 0.99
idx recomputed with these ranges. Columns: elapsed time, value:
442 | 1.55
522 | 1.47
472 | 0.826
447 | 1.54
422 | 1.48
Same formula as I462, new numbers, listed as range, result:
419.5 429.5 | 1.48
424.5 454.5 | 1.47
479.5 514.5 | 1.26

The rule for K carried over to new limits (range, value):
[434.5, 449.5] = 1.52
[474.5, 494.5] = 1.29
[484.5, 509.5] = 1.47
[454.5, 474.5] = 1.18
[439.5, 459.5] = 1.51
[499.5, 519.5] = 1.45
